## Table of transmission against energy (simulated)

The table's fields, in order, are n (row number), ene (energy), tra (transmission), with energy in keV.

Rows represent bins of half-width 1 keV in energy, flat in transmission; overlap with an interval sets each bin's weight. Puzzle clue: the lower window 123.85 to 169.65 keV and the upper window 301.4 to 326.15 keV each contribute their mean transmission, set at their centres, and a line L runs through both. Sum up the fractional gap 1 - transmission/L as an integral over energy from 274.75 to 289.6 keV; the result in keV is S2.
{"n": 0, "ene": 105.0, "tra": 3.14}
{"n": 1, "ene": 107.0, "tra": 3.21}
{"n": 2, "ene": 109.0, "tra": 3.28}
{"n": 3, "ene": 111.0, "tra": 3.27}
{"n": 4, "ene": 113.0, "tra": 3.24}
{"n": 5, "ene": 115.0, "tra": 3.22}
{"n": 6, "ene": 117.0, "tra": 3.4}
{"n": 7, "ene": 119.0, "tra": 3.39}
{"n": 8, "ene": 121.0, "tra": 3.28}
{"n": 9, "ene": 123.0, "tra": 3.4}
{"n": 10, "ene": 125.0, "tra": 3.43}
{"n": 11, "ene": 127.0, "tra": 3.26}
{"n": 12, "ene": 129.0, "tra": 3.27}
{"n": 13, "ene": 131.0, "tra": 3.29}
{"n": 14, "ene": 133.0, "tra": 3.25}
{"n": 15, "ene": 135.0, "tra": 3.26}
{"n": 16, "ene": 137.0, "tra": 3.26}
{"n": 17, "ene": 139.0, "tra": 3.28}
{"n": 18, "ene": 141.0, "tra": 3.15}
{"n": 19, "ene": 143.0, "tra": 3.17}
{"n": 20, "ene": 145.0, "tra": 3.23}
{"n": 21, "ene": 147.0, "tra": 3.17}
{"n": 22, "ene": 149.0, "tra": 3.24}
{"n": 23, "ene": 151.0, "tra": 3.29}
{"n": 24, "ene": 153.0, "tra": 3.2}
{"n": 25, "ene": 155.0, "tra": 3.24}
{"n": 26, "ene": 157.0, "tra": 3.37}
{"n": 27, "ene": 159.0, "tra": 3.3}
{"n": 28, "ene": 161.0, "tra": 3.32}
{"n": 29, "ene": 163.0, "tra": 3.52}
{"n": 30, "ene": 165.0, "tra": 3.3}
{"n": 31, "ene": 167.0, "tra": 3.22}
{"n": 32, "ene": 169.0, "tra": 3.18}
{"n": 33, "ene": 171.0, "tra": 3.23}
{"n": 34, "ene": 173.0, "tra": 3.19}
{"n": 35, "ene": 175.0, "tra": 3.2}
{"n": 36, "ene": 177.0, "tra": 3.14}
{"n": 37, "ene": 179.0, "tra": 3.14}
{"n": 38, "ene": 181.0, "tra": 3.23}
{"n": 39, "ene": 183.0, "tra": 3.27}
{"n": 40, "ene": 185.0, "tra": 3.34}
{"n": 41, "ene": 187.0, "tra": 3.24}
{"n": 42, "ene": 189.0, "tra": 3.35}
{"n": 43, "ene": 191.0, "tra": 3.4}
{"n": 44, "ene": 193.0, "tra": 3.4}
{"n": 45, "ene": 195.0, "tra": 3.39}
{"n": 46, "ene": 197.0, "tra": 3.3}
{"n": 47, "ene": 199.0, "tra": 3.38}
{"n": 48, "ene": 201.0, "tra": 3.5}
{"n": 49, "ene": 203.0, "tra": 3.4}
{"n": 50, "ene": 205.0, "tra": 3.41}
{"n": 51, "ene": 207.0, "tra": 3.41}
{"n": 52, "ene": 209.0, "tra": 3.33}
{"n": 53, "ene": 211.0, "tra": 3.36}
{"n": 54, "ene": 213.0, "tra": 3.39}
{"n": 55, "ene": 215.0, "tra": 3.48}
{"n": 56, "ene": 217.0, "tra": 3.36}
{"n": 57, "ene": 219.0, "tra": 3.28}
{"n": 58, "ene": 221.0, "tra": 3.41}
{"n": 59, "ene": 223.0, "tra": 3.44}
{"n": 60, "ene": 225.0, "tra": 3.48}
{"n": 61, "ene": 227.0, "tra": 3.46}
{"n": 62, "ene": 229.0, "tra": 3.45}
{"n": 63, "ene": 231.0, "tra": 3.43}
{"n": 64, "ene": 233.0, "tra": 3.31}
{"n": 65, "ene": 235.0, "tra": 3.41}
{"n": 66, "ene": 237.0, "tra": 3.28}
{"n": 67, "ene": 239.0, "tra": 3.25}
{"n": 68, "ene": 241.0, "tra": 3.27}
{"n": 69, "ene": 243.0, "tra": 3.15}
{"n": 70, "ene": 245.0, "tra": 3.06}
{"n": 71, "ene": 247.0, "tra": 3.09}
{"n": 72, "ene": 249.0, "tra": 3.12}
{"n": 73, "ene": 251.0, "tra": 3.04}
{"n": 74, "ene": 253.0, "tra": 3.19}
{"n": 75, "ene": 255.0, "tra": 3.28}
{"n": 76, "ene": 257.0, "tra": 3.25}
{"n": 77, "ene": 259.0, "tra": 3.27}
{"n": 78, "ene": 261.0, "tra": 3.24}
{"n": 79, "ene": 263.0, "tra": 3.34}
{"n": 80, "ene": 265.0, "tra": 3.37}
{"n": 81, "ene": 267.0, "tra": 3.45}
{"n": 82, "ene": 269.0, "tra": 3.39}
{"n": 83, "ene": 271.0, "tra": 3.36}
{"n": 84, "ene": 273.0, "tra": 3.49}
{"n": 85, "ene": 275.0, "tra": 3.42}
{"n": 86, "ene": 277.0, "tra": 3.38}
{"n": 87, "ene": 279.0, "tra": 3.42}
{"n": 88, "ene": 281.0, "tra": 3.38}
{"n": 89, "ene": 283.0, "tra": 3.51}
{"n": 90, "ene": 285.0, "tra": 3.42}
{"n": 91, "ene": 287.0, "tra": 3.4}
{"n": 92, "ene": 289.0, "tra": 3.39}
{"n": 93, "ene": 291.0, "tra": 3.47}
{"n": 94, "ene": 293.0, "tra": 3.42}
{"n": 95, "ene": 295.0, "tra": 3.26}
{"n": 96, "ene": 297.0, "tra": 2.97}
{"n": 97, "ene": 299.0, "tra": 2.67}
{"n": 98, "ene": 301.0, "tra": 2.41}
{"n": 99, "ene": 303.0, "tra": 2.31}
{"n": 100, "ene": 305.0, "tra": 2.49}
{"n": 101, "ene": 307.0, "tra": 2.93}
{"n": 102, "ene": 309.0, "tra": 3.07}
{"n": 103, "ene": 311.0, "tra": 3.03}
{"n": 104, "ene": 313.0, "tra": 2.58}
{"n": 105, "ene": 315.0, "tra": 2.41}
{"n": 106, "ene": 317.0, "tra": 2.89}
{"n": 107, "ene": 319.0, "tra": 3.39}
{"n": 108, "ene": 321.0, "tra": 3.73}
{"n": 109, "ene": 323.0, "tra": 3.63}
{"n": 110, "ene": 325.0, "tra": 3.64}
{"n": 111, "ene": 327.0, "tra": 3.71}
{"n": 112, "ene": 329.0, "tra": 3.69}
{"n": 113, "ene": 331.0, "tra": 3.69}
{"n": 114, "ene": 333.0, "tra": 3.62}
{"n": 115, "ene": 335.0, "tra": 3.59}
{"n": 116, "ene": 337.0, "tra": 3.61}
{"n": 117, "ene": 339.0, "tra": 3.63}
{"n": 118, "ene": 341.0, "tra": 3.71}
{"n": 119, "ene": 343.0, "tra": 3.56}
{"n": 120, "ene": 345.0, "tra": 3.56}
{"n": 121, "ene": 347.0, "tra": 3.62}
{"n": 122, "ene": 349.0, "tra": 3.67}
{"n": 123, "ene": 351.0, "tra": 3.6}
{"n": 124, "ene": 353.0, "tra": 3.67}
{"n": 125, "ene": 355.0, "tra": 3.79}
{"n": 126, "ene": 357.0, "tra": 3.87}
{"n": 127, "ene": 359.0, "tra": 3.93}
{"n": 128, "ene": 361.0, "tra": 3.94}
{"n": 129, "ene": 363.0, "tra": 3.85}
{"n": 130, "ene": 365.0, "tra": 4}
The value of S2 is -1.8 keV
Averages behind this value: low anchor 3.27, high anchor 3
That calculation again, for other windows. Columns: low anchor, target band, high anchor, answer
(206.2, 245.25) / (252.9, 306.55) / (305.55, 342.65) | 2.2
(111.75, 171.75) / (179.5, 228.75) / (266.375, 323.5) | -2.2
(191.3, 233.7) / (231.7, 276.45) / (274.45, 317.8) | -0.7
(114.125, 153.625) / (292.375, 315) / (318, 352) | 4.9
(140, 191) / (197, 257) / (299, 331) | -2.8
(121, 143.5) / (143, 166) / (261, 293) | 0.1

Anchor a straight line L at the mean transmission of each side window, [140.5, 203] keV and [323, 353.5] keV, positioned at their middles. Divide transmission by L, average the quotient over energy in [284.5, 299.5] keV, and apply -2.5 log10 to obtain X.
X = 0.09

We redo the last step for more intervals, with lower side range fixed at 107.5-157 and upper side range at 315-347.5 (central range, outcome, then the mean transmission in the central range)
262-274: 0.02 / 3.4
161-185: 0.03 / 3.25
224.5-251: 0.04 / 3.28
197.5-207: -0.02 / 3.41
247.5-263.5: 0.08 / 3.21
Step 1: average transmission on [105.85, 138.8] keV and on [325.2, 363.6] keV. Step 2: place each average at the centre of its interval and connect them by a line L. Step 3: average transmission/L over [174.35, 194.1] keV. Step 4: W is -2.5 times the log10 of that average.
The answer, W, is 0.04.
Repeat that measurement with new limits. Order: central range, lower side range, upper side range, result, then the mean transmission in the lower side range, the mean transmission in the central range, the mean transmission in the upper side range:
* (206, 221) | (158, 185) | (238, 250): -0.059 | 3.25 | 3.38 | 3.16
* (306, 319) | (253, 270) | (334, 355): 0.221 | 3.32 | 2.86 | 3.63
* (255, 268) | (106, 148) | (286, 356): -0.006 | 3.27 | 3.32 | 3.31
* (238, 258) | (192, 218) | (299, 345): 0.055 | 3.39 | 3.17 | 3.24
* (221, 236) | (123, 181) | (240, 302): -0.055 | 3.26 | 3.42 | 3.25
